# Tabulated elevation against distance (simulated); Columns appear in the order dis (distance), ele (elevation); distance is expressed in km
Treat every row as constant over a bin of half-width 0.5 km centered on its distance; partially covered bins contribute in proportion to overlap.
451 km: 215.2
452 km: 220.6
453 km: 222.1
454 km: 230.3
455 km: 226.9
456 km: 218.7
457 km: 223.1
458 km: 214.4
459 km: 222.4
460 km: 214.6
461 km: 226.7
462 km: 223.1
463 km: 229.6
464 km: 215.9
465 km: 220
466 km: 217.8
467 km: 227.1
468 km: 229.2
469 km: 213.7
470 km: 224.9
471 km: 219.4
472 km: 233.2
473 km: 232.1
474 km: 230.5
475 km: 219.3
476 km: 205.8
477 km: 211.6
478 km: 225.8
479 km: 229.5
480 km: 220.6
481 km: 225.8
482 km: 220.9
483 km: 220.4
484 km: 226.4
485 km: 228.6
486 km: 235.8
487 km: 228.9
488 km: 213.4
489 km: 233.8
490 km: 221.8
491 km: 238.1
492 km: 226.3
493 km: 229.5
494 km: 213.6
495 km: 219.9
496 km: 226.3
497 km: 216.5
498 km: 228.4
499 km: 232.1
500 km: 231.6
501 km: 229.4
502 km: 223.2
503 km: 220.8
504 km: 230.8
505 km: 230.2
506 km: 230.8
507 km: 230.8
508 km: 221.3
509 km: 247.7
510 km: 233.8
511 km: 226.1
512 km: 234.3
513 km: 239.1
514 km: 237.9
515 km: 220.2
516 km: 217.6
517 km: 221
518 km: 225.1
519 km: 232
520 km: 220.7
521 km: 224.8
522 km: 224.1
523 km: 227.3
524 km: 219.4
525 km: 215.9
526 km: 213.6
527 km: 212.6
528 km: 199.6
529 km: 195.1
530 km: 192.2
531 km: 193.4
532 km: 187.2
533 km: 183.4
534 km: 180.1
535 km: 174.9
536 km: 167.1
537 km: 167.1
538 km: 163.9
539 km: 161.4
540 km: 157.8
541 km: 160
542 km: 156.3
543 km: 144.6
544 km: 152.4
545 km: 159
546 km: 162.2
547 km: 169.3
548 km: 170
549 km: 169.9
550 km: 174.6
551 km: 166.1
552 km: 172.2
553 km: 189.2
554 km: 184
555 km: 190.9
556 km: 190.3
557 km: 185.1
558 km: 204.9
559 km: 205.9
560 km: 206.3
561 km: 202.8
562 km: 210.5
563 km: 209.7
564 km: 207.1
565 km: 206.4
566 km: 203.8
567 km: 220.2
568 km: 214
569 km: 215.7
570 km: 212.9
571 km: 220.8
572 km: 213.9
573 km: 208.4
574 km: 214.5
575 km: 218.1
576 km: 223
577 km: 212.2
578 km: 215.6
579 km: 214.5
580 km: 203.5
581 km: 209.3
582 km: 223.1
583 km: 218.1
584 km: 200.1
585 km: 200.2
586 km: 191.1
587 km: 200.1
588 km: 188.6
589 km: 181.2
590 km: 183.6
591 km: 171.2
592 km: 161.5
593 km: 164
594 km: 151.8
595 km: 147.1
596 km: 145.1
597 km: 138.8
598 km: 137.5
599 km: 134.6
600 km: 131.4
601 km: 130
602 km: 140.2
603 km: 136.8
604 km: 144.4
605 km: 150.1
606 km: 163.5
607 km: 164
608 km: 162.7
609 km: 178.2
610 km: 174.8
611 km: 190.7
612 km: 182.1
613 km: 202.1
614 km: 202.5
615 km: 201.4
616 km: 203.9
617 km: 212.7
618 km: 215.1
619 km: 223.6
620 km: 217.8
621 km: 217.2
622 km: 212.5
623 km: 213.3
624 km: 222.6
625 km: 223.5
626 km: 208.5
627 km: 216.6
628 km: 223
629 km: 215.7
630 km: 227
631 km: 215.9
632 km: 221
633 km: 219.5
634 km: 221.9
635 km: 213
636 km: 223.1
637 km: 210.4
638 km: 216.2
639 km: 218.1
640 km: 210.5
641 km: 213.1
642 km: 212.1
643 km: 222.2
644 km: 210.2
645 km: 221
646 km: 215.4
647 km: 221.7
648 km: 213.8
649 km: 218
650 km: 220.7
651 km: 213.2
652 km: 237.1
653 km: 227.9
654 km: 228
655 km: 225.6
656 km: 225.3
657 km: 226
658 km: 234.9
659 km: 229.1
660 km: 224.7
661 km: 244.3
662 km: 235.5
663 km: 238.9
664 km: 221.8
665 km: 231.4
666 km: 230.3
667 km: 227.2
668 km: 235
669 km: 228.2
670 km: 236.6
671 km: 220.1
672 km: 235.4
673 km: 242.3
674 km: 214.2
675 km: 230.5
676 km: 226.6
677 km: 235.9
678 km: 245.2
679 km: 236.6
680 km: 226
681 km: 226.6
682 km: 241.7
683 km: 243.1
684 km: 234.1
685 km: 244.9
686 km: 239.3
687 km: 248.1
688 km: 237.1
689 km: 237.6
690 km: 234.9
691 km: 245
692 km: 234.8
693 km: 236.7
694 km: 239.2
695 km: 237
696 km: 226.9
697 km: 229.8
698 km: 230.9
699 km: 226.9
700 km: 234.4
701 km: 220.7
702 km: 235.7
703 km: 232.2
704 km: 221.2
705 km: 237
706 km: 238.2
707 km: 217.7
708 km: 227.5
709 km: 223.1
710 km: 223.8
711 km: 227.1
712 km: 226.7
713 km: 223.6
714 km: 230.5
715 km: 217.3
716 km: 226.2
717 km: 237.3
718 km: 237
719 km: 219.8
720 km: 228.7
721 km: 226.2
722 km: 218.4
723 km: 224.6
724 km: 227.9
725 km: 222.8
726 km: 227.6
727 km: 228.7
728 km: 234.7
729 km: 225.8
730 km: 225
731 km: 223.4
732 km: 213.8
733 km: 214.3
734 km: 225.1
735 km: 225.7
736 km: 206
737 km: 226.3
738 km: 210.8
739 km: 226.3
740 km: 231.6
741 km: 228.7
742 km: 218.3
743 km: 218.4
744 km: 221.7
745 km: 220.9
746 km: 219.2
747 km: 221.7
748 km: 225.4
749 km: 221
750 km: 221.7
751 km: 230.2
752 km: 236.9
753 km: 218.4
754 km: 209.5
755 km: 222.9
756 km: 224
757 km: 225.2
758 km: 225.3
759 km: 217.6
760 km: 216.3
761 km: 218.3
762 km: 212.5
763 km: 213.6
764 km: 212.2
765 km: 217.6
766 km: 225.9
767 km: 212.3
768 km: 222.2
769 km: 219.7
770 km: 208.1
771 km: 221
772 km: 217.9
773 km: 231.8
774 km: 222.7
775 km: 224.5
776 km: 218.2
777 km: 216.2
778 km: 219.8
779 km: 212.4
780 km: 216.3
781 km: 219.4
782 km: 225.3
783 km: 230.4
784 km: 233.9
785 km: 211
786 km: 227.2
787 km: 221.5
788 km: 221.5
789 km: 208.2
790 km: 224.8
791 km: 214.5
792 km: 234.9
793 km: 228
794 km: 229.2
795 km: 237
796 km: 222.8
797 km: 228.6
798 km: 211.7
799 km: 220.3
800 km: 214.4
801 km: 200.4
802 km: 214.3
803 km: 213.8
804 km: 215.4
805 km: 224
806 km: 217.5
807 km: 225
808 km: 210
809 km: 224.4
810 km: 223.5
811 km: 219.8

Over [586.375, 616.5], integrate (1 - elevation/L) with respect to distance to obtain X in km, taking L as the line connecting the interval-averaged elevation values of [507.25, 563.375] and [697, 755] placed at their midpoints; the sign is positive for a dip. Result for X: 5.9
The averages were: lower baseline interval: 196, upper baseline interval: 225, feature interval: 166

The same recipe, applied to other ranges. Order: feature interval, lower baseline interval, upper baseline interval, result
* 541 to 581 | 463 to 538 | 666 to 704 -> 5.3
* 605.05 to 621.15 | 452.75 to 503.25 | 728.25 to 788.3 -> 2.1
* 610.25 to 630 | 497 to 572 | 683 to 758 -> 0.3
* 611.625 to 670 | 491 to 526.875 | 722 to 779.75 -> 0.9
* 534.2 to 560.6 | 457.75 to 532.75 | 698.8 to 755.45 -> 5.9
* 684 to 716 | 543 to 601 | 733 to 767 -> -3.0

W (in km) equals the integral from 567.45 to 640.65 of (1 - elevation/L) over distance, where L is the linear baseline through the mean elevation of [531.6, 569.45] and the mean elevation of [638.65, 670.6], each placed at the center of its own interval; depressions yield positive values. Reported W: 3.42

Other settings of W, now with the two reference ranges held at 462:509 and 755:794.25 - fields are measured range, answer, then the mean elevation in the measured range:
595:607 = 4.35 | 142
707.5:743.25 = -0.51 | 224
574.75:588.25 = 0.90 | 209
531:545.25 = 3.67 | 166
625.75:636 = 0.19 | 219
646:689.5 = -1.72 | 231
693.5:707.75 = -0.57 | 231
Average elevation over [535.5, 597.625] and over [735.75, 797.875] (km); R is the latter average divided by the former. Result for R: 1.18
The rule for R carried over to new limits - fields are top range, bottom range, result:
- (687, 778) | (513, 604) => 1.18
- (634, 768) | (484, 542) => 1.06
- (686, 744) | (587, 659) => 1.16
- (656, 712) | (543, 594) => 1.19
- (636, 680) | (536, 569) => 1.24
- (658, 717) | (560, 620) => 1.23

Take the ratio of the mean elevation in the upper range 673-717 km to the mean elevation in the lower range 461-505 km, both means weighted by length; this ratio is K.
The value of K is 1.0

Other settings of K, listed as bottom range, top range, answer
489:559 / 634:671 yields 1.10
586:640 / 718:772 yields 1.18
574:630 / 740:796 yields 1.18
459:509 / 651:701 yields 1.04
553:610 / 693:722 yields 1.22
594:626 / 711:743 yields 1.26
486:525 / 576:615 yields 0.77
